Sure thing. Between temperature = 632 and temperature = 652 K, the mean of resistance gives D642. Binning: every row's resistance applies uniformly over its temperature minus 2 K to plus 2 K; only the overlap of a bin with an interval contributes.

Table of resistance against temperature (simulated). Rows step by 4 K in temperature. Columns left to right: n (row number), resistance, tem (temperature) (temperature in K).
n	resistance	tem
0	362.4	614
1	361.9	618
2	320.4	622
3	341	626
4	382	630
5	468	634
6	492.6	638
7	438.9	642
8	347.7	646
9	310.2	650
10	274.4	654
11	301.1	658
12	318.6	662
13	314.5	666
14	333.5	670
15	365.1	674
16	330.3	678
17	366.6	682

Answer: 411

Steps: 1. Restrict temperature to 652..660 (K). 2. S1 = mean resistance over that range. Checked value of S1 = 288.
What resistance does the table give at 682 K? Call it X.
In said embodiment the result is 366.6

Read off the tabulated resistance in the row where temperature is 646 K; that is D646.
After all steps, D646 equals 347.7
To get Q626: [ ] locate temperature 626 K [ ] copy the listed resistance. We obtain 341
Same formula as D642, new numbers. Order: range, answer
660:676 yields 333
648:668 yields 304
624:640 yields 421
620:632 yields 348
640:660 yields 334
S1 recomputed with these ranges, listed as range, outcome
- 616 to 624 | 341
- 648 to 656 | 292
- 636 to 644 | 466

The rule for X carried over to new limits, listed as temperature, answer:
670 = 333.5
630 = 382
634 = 468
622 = 320.4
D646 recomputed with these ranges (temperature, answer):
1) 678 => 330.3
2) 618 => 361.9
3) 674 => 365.1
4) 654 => 274.4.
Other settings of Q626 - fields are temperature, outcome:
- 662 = 318.6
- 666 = 314.5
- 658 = 301.1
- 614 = 362.4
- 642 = 438.9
